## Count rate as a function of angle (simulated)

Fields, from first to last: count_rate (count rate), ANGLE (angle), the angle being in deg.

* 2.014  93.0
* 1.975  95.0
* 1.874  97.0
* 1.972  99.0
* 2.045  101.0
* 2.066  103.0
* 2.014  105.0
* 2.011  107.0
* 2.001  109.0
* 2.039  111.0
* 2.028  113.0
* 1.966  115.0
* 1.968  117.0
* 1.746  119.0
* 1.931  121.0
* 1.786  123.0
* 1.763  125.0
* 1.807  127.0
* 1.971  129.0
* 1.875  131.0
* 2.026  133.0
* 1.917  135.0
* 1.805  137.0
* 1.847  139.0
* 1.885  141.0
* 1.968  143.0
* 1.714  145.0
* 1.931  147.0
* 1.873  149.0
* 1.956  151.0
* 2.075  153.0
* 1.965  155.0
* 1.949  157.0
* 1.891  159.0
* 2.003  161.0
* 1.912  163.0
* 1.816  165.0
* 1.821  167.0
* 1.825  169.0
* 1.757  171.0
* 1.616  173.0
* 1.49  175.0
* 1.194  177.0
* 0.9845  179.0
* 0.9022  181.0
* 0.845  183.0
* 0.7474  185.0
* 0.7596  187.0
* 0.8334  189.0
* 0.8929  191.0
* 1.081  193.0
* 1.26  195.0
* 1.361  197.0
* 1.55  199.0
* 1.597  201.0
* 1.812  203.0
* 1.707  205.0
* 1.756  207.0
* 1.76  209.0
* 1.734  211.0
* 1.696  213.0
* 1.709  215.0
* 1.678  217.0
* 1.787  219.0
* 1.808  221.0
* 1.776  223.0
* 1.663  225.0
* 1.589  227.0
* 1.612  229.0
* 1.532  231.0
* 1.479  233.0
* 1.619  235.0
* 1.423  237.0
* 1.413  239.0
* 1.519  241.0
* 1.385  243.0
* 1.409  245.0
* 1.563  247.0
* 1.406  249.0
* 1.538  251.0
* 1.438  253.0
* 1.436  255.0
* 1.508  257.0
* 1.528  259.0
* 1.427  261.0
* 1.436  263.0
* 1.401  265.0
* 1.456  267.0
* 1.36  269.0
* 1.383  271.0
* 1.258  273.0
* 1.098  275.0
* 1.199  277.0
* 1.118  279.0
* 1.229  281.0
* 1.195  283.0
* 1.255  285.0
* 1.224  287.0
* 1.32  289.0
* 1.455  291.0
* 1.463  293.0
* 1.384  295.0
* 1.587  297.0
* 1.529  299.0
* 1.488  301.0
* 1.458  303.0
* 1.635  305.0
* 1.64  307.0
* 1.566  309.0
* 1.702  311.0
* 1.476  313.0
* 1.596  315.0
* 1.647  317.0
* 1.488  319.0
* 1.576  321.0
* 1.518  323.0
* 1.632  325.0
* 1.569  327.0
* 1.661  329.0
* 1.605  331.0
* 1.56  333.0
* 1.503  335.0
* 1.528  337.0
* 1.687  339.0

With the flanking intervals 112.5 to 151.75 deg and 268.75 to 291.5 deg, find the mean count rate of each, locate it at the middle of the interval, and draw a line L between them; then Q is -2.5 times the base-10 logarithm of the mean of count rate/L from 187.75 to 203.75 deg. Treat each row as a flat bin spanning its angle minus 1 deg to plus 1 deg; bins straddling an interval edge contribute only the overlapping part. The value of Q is 0.25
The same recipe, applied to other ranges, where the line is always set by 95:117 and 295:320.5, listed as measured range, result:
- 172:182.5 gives 0.45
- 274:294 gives 0.27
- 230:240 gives 0.15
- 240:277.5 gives 0.18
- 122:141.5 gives 0.04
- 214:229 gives 0.02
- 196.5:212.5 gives 0.07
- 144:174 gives 0.01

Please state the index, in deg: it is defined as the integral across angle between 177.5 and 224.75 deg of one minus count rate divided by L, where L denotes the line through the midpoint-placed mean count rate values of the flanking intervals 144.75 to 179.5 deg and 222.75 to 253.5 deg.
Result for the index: 6.8 deg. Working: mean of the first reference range 1.78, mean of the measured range 1.4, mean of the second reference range 1.52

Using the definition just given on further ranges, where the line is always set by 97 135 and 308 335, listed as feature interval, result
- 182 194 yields 6.3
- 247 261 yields 1.8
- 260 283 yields 5.1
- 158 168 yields -0.2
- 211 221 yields 0.2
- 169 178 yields 1.4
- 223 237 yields 1.3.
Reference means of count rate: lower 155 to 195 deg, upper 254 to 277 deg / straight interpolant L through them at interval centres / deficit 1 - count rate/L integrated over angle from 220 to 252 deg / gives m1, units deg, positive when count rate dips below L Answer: -3.67 deg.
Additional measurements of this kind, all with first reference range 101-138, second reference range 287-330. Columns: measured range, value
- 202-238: 1.0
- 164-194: 9.5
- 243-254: 1.3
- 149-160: -0.6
